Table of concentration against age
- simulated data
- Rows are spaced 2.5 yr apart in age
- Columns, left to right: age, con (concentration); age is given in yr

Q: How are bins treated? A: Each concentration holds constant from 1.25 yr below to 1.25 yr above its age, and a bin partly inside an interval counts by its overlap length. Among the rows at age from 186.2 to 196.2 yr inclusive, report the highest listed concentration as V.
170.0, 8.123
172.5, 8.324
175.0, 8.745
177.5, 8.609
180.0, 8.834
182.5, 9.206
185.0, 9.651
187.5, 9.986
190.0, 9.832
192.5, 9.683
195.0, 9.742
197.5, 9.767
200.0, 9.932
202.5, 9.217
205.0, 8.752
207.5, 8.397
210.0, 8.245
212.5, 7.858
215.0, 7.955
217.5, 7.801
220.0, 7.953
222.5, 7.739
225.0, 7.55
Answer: 9.986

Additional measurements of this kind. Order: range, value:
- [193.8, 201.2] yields 9.932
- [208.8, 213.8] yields 8.245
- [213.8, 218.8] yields 7.955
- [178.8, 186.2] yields 9.651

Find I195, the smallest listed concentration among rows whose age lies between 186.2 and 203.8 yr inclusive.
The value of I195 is 9.217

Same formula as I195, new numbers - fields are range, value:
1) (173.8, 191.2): 8.609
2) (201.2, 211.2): 8.245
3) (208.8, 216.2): 7.858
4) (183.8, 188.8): 9.651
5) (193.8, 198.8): 9.742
